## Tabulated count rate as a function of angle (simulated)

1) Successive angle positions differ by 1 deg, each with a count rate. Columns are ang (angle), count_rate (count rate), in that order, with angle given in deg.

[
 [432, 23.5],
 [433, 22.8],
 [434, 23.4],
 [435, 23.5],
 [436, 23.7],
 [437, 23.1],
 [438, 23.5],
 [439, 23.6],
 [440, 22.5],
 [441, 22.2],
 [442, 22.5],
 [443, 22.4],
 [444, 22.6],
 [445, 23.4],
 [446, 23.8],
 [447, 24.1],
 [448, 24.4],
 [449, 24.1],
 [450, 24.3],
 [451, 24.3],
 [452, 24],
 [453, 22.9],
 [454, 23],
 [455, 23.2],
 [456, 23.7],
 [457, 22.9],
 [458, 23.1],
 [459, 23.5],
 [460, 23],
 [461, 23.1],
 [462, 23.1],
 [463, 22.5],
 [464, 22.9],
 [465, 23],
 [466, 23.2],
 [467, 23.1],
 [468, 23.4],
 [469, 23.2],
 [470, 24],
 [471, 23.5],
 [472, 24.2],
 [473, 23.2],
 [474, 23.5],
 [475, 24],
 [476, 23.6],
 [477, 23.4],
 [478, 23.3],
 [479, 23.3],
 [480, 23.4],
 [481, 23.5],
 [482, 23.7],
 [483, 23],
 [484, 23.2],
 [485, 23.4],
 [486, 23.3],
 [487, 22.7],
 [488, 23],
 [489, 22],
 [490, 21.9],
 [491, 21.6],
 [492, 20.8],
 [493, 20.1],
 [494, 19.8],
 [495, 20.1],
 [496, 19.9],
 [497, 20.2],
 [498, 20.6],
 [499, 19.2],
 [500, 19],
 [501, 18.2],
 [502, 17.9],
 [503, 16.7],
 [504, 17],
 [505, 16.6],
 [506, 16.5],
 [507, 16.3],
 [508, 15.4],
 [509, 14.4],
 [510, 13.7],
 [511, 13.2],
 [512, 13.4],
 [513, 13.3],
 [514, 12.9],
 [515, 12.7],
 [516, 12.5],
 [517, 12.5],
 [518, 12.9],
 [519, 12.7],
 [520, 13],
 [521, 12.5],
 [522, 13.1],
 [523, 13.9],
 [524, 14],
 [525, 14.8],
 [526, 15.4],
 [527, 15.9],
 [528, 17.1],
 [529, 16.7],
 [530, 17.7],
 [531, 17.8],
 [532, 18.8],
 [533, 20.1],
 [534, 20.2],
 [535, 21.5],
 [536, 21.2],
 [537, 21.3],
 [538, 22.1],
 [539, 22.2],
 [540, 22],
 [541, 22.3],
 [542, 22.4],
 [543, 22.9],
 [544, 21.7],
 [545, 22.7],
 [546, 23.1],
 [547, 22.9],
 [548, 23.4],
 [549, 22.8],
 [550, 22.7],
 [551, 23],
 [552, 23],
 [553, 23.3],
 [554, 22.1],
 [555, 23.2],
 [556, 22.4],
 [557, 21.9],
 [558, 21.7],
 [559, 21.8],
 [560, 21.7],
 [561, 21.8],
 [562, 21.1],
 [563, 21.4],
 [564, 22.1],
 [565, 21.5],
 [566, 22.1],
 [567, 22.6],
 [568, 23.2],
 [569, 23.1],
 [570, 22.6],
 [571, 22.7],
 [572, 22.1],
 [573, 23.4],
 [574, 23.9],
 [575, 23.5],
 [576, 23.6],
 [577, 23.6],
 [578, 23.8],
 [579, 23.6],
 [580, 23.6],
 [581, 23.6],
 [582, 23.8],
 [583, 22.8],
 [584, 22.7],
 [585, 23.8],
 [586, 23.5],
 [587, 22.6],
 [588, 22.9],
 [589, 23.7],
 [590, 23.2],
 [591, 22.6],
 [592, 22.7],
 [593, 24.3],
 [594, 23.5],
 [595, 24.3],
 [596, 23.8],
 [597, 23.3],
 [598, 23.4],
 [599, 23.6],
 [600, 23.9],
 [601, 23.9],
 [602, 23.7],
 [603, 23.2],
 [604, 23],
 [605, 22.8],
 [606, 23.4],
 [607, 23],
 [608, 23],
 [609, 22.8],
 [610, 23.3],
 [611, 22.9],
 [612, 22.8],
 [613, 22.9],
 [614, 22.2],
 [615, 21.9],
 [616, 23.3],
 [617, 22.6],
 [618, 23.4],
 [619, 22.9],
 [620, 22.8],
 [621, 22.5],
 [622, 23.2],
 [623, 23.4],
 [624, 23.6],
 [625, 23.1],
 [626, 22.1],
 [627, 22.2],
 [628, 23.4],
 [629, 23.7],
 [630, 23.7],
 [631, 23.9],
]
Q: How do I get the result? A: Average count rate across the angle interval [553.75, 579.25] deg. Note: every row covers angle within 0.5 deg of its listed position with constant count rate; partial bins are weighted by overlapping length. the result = 22.6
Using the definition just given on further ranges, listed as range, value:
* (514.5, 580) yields 20.3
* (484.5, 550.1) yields 18.4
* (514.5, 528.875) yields 13.9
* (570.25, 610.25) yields 23.3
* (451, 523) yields 20.1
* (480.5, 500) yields 21.6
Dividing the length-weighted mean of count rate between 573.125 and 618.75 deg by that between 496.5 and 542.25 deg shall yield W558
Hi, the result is 1.39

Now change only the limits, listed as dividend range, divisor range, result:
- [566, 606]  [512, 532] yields 1.62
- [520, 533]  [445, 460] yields 0.66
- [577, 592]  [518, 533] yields 1.52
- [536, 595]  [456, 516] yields 1.10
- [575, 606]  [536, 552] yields 1.04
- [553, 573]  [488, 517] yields 1.28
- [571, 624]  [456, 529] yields 1.19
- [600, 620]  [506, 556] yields 1.27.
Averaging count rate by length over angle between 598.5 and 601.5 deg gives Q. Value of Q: 23.8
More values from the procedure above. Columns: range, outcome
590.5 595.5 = 23.5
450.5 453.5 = 23.7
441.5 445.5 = 22.7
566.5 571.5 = 22.8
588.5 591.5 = 23.2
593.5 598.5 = 23.7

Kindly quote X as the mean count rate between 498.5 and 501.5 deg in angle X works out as 18.8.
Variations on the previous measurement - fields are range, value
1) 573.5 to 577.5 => 23.6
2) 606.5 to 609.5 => 22.9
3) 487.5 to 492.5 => 21.9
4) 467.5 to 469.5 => 23.3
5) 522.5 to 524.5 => 13.9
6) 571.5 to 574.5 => 23.1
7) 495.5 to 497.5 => 20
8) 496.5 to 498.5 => 20.4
